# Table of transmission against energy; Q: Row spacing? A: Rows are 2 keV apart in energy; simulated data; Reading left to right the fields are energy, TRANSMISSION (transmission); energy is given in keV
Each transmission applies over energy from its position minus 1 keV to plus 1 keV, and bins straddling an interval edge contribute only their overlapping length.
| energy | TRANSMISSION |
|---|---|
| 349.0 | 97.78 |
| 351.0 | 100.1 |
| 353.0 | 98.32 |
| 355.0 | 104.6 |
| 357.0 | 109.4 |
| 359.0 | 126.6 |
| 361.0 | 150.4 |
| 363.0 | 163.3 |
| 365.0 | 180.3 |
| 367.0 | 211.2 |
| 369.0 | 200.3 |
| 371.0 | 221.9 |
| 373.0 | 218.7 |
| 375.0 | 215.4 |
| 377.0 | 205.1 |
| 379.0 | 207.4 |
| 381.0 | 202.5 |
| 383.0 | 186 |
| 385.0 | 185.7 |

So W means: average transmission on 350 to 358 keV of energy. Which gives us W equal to 103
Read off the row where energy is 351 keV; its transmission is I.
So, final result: 100.1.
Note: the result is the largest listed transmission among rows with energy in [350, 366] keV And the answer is 180.3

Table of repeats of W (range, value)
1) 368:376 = 214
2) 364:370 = 197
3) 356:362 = 129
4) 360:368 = 176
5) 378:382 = 205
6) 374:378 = 210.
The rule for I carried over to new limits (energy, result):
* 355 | 104.6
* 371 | 221.9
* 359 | 126.6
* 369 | 200.3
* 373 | 218.7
